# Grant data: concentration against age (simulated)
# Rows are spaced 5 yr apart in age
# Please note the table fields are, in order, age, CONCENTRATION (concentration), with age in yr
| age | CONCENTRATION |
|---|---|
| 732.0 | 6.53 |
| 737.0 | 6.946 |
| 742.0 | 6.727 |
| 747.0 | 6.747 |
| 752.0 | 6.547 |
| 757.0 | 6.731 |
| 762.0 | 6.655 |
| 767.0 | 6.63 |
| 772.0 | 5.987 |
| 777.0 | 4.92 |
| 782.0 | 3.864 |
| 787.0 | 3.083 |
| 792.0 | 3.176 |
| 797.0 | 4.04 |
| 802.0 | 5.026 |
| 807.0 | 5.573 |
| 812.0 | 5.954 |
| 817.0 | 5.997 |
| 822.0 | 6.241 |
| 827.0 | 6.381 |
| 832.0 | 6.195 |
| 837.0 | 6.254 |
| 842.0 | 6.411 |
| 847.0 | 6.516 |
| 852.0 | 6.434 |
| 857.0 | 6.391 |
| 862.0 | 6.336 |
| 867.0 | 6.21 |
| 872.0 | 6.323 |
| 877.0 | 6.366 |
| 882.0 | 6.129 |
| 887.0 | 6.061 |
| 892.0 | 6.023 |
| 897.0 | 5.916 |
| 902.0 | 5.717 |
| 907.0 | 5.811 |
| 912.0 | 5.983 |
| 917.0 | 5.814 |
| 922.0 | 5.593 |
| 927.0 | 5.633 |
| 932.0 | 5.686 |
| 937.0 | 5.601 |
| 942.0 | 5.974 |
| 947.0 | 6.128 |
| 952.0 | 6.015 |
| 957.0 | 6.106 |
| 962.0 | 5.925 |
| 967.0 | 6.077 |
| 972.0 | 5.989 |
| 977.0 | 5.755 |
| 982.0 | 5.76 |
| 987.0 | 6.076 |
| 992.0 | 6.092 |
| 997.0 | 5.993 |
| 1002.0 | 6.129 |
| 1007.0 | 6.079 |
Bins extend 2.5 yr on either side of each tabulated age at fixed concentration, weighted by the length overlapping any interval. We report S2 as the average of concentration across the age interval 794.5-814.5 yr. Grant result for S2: 5.15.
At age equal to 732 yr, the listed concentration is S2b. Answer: 6.53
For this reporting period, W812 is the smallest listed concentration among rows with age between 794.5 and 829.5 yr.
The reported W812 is 4.04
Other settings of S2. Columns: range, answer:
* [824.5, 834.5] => 6.29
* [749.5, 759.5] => 6.64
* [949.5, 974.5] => 6.02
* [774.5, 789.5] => 3.96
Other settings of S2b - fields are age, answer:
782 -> 3.864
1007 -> 6.079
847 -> 6.516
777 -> 4.92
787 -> 3.083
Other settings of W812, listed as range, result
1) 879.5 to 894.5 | 6.023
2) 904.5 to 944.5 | 5.593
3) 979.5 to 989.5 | 5.76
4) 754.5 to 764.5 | 6.655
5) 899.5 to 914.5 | 5.717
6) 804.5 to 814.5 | 5.573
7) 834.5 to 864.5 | 6.254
